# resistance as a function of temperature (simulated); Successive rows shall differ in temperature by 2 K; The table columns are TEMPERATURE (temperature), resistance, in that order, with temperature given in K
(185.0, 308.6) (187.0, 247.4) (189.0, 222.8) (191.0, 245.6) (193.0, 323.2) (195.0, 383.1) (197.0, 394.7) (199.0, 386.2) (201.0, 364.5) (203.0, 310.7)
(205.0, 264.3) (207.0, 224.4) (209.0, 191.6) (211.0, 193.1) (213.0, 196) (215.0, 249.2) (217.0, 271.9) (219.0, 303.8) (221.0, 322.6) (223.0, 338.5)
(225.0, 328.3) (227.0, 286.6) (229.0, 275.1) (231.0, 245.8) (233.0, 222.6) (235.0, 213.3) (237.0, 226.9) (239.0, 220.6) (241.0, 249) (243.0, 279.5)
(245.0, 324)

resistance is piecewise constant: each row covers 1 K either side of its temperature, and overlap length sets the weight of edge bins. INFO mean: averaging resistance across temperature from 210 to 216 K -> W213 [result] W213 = 213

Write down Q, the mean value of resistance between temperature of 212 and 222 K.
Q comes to 269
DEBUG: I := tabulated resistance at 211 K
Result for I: 193.1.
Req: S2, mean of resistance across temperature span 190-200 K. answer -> 347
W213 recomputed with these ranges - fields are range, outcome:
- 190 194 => 284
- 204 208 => 244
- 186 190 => 235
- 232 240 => 221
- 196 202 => 382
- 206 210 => 208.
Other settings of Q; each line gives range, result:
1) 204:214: 214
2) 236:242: 232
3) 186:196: 284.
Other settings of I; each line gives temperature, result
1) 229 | 275.1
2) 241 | 249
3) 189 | 222.8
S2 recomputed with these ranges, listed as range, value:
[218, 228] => 316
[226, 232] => 269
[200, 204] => 338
